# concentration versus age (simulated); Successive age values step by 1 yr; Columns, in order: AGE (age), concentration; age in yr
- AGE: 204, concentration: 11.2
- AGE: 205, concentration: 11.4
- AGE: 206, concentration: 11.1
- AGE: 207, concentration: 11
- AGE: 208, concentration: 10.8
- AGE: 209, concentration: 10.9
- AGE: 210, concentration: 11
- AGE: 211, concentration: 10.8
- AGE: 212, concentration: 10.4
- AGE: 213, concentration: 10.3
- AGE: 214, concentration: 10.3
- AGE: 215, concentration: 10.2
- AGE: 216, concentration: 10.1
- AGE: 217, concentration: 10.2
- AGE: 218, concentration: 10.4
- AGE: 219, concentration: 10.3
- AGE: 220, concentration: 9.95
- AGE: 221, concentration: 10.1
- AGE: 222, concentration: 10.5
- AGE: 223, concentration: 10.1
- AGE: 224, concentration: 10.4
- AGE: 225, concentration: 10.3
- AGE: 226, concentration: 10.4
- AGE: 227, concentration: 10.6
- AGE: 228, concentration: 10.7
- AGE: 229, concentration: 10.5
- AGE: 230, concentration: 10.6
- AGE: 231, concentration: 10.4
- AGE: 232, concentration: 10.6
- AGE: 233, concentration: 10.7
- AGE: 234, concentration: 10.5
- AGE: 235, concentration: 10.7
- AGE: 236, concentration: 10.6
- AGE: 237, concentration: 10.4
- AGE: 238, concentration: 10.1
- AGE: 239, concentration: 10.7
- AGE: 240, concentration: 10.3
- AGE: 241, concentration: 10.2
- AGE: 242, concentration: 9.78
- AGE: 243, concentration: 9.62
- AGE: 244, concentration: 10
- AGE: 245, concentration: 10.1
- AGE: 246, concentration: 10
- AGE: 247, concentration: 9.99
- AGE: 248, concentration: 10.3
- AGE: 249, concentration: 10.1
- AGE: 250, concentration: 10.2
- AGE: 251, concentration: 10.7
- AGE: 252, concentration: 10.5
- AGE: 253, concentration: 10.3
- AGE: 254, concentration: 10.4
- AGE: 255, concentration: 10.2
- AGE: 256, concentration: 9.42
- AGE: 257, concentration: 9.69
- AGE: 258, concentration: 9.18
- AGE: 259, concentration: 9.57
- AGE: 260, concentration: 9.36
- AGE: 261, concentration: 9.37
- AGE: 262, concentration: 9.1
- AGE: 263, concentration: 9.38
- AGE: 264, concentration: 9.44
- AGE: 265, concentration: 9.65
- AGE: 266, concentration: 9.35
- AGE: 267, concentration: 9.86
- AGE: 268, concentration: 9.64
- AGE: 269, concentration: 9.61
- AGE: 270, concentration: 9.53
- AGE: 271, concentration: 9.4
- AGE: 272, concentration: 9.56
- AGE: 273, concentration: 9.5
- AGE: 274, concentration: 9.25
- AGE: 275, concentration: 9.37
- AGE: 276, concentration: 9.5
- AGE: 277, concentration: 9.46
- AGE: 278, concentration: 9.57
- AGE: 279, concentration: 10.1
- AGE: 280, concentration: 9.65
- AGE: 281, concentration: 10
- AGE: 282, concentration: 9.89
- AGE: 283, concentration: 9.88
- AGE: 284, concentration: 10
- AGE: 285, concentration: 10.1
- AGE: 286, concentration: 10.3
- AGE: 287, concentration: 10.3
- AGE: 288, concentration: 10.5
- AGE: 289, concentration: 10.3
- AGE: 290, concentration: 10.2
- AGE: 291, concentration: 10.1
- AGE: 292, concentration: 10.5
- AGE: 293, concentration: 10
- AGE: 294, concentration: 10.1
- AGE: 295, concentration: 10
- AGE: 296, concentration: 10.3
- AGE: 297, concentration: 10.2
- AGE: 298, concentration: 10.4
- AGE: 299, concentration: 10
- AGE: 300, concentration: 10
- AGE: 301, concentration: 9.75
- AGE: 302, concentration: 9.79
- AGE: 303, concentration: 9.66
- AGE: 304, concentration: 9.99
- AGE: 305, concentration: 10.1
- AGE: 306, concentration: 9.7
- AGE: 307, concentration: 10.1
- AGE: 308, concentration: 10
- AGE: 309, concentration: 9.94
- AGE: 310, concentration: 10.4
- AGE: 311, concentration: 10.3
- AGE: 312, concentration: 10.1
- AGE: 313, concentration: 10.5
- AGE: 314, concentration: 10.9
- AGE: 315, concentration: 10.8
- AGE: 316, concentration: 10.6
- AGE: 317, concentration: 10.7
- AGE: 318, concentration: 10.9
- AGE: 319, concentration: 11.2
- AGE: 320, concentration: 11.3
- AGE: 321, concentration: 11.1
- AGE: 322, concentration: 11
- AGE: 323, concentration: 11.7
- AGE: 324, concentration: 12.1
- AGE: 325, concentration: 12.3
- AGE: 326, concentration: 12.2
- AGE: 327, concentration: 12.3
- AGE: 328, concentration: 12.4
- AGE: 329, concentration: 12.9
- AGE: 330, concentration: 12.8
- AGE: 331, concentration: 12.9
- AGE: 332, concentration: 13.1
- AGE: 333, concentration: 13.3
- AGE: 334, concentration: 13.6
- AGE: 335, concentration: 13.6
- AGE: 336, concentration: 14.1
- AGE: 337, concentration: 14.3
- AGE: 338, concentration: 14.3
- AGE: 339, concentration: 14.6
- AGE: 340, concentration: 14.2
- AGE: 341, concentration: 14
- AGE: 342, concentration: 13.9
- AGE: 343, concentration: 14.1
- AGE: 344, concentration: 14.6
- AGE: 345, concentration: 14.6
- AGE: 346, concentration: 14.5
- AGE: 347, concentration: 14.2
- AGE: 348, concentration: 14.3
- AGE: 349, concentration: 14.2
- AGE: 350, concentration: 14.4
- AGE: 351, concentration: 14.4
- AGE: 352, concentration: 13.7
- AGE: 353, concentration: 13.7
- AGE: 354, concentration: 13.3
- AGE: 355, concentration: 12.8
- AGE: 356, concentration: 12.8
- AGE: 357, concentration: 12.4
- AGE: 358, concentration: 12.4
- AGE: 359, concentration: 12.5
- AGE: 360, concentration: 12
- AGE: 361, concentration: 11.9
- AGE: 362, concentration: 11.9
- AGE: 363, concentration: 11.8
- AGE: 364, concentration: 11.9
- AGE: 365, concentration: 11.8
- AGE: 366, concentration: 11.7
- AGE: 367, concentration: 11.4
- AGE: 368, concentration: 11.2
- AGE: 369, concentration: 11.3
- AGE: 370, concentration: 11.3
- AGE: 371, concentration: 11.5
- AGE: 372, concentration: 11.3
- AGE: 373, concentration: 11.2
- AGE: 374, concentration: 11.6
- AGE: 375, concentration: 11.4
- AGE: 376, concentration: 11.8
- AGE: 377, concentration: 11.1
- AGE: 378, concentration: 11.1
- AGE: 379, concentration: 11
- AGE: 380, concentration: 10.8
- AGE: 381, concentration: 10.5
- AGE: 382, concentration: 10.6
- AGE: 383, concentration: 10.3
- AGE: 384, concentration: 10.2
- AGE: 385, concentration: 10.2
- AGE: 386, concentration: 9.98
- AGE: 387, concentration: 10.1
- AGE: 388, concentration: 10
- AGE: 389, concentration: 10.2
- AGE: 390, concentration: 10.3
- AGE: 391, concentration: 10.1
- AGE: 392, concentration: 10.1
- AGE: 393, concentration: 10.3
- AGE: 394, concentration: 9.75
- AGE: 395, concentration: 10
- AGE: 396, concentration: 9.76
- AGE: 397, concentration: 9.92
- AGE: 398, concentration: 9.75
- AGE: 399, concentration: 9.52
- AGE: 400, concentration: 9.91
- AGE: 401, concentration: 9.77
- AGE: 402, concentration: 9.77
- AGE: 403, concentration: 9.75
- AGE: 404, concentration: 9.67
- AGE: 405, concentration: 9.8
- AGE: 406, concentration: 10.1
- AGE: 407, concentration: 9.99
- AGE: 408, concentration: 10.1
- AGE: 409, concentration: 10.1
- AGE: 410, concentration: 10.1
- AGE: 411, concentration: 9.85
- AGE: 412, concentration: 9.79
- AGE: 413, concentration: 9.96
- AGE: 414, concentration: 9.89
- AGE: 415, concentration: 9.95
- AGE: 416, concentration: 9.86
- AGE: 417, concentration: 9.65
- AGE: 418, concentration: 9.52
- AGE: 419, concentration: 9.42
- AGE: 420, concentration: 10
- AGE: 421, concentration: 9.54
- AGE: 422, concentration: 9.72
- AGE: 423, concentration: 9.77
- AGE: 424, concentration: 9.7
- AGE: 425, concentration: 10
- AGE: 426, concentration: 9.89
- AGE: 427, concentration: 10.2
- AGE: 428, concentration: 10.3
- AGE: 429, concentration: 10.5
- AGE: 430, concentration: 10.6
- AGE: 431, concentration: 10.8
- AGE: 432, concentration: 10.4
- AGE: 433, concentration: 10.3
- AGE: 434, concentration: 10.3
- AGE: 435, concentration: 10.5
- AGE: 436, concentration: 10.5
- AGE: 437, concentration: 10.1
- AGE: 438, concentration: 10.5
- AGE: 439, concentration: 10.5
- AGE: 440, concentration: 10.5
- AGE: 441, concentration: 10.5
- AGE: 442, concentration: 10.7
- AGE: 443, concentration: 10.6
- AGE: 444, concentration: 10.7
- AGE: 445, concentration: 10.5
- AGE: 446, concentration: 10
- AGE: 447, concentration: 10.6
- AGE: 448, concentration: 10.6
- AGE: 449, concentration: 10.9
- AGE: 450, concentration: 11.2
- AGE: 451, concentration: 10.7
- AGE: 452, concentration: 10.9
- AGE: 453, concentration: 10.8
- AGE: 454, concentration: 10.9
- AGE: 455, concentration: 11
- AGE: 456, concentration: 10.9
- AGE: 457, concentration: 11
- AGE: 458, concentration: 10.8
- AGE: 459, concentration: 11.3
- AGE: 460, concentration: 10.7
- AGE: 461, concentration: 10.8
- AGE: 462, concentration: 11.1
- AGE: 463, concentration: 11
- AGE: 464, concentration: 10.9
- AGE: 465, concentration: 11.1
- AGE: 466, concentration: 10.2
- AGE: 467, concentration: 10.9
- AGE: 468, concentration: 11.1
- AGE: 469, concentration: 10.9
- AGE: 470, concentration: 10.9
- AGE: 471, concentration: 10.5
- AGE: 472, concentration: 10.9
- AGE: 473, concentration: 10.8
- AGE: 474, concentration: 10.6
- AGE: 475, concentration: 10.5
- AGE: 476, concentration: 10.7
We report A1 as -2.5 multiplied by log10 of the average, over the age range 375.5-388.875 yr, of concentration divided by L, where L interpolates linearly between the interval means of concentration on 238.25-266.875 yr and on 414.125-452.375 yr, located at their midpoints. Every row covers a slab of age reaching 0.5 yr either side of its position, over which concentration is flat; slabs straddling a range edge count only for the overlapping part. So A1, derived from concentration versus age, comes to -0.04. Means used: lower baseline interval 9.89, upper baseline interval 10.3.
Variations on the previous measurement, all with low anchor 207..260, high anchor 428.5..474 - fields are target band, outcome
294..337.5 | -0.078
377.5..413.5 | 0.054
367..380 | -0.074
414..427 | 0.093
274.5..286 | 0.063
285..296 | 0.018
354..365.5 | -0.164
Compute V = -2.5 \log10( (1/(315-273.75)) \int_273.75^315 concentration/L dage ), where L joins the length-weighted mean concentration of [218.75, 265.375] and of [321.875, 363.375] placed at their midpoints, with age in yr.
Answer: 0.17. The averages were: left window 10.1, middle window 10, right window 13.3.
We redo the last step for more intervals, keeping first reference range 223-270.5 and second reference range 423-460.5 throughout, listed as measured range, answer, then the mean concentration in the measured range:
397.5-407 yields 0.07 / 9.79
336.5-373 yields -0.25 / 13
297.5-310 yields 0.03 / 9.97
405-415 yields 0.05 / 9.98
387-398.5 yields 0.04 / 10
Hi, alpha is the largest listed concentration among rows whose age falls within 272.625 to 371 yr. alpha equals 14.6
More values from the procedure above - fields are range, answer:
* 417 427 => 10.2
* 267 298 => 10.5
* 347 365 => 14.4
